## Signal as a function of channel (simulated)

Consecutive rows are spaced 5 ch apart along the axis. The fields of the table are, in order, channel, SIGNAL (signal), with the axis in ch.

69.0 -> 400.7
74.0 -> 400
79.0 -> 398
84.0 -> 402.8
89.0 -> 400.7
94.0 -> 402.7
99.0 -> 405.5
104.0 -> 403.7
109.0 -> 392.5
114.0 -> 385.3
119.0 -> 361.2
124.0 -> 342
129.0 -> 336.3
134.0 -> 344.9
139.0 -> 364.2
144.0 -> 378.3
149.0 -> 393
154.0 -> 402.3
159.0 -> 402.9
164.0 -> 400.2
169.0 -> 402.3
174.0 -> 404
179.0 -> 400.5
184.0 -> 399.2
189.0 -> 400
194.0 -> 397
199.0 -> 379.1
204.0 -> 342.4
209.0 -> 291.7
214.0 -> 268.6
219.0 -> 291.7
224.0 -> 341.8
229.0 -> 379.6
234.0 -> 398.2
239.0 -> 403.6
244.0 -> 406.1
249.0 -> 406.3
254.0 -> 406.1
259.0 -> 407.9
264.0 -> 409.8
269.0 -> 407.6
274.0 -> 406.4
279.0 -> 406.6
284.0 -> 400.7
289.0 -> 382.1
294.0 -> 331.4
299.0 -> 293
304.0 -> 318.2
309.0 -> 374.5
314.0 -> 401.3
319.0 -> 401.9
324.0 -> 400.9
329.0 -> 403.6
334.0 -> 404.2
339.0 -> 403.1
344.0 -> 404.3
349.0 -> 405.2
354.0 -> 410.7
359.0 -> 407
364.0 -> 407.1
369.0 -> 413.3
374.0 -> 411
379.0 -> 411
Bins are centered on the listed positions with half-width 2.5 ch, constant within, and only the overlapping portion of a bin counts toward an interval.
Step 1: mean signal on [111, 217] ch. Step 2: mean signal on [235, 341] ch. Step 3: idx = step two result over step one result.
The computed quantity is 1.05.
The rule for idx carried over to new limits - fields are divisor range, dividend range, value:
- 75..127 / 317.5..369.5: 1.04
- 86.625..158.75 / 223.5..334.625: 1.02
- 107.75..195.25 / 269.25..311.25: 0.96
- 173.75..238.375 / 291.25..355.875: 1.06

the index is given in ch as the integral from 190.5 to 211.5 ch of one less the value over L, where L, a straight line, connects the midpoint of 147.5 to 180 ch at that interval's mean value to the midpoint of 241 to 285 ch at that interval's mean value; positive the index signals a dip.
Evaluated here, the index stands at 2.5 ch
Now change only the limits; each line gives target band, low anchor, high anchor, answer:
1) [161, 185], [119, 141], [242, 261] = -2.12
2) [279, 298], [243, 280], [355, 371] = 1.76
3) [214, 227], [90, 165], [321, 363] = 2.71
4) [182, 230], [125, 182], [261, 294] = 5.11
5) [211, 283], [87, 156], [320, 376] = 2.40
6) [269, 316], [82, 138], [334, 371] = 3.53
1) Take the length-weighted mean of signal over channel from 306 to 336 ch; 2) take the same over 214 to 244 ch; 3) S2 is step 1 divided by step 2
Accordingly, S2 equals 1.10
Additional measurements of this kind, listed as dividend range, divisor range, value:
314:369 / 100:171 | 1.07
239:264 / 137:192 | 1.03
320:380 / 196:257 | 1.13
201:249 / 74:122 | 0.89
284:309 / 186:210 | 0.93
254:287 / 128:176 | 1.06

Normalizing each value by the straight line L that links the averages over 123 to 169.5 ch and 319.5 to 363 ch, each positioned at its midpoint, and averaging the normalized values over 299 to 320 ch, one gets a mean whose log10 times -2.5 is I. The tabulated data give 0.11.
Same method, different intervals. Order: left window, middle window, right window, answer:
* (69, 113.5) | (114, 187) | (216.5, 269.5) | 0.038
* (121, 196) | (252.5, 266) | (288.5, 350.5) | -0.076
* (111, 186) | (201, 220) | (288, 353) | 0.253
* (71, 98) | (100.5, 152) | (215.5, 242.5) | 0.053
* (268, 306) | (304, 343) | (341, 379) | -0.015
